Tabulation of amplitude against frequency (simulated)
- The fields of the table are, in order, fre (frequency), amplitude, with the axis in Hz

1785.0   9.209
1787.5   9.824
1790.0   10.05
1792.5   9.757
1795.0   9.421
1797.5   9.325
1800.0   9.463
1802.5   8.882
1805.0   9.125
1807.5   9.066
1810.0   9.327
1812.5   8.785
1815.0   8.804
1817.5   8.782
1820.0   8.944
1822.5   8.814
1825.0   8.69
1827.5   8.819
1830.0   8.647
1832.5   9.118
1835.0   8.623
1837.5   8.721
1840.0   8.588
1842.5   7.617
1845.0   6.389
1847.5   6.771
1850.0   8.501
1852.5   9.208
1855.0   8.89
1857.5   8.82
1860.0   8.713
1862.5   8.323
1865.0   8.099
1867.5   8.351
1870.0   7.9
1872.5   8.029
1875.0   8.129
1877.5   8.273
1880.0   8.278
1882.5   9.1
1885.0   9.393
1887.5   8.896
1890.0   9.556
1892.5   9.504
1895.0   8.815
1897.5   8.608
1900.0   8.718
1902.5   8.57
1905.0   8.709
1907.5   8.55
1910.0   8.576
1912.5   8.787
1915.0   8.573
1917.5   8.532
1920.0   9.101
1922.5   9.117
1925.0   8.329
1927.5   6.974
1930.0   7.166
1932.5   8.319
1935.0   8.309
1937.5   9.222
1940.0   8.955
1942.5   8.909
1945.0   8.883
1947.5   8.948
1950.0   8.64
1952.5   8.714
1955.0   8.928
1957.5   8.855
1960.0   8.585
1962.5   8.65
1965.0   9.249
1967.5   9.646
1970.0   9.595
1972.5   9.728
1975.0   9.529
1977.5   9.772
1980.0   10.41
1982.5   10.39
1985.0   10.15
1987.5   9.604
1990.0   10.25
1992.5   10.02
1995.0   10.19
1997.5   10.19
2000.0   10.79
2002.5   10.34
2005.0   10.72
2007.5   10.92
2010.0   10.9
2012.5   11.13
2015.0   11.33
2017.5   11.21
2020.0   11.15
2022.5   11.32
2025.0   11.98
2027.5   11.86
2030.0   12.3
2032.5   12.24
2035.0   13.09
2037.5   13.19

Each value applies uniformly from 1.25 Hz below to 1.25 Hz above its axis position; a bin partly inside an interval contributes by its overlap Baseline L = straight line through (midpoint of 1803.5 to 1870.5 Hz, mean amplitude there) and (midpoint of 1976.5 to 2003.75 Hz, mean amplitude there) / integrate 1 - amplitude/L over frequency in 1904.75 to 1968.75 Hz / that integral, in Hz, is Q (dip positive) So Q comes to 6.37 Hz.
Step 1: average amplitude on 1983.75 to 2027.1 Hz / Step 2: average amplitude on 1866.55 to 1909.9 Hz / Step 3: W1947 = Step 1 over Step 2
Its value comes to 1.24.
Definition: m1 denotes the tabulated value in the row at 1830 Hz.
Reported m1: 8.647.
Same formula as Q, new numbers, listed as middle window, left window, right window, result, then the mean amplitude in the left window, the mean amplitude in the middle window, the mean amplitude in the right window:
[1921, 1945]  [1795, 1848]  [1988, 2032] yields 3.92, 8.68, 8.4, 11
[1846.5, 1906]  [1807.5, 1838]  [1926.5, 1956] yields 0.67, 8.85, 8.6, 8.51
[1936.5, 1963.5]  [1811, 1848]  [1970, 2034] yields 3.21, 8.45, 8.84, 10.7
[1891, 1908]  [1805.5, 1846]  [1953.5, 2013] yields 0.79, 8.63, 8.8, 9.92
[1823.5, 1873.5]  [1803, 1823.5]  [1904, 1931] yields 2.43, 8.95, 8.34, 8.41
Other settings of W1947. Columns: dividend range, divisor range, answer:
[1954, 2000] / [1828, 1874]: 1.17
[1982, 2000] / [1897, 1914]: 1.17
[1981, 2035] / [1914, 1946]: 1.29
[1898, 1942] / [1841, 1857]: 1.07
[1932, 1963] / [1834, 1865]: 1.06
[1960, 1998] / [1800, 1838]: 1.10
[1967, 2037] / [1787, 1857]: 1.22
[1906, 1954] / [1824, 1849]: 1.04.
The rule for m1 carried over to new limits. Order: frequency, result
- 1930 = 7.166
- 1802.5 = 8.882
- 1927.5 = 6.974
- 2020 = 11.15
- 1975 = 9.529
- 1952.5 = 8.714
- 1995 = 10.19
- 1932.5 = 8.319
